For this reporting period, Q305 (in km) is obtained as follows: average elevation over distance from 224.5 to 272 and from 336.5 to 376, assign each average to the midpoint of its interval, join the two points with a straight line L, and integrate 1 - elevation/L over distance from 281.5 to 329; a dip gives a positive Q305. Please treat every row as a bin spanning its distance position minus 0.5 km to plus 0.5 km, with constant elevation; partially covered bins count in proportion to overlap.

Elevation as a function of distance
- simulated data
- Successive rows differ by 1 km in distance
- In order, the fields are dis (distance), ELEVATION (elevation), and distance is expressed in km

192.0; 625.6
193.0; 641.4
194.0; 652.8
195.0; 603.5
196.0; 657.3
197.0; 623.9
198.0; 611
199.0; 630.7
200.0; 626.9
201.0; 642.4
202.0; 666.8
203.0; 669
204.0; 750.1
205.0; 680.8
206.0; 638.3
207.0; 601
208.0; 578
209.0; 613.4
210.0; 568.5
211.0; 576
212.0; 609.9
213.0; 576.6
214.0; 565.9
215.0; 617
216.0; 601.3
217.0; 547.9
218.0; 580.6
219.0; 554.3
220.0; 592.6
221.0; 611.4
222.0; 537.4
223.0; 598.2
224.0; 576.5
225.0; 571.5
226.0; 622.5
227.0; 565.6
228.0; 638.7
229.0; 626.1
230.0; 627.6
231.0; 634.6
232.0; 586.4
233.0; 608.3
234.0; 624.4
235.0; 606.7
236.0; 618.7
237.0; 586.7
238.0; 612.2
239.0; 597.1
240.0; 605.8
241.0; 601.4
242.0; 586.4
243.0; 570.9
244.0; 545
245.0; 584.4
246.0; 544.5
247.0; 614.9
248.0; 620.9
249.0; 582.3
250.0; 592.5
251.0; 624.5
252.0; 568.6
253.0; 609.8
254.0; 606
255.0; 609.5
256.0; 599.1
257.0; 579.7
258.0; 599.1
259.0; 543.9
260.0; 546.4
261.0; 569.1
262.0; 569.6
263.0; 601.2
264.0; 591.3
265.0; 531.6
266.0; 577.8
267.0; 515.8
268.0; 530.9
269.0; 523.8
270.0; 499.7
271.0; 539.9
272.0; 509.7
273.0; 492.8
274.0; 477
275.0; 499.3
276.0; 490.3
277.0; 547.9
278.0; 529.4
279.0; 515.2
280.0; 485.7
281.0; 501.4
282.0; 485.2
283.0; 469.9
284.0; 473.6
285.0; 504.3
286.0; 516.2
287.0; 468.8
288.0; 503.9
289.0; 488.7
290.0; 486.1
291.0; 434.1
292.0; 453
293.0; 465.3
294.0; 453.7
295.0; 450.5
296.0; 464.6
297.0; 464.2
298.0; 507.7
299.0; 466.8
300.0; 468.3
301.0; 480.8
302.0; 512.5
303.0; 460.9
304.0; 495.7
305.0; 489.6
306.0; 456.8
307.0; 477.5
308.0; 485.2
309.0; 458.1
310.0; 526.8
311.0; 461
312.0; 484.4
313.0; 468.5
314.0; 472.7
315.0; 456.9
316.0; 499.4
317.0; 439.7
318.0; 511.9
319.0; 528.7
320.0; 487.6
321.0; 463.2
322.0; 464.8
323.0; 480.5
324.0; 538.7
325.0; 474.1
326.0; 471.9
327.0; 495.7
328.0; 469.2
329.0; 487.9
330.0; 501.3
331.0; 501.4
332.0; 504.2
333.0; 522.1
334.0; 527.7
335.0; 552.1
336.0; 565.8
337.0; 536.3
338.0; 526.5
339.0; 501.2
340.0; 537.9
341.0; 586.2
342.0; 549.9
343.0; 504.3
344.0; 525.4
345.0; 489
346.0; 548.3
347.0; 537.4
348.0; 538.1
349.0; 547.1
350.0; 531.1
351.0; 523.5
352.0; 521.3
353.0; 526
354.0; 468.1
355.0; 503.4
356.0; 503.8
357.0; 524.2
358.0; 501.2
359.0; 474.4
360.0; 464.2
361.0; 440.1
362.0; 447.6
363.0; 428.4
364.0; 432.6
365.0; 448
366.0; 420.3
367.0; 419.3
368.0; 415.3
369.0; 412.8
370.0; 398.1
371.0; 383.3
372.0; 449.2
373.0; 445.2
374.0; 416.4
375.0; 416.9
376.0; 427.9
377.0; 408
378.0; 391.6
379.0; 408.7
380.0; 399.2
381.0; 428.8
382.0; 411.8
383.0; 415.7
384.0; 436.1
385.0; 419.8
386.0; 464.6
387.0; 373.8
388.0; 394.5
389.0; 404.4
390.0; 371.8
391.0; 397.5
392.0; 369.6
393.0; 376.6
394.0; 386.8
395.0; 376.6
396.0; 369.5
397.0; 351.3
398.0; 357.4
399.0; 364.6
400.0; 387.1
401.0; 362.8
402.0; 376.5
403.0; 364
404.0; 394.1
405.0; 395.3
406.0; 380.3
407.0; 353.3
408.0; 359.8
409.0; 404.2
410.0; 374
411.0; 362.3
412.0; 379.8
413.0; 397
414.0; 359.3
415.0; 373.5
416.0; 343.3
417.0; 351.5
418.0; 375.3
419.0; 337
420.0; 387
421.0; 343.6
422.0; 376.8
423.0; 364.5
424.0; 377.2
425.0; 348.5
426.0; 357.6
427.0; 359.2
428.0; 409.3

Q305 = 4.5 km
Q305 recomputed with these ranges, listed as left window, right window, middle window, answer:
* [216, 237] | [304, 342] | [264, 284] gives 1.29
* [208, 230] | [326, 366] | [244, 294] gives 1.92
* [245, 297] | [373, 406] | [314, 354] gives -4.68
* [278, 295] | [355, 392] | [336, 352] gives -3.11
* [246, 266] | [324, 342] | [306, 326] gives 1.88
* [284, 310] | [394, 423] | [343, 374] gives -4.16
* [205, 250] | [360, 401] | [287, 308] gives 1.42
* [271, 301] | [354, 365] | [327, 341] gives -1.28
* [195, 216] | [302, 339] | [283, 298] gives 1.51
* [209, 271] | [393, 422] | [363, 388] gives -0.42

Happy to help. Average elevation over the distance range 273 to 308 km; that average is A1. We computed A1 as 484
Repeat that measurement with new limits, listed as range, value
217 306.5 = 545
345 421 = 419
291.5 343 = 492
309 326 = 484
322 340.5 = 510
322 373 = 492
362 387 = 420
